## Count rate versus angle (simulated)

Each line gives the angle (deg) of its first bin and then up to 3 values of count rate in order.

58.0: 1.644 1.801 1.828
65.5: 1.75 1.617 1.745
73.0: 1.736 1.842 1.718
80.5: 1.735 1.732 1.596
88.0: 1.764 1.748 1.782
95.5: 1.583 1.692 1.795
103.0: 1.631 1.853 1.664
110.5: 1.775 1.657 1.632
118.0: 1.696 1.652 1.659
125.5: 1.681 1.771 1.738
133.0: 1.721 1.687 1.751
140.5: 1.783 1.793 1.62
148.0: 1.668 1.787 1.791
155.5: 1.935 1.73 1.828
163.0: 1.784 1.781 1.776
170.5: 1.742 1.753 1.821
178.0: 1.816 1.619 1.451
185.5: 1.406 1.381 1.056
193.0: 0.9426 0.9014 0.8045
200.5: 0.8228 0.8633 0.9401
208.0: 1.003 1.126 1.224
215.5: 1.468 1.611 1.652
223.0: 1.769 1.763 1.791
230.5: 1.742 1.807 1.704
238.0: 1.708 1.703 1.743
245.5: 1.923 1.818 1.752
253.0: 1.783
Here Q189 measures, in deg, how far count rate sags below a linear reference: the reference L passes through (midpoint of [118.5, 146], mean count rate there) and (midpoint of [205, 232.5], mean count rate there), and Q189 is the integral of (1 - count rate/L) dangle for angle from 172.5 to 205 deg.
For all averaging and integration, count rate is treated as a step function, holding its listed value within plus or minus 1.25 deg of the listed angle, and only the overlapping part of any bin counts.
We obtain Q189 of 6.4 deg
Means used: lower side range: 1.72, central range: 1.26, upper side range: 1.49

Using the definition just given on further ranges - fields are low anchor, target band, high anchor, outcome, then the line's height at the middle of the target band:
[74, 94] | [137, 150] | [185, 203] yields -3.64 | 1.35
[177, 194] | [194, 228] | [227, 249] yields 7.33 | 1.57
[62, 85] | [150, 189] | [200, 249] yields -2.77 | 1.6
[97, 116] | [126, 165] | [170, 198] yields -4.98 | 1.56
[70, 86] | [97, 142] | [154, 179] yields 1.27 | 1.76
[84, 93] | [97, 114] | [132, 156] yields 0.00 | 1.72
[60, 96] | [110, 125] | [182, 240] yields -0.50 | 1.62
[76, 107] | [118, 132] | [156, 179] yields 0.40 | 1.75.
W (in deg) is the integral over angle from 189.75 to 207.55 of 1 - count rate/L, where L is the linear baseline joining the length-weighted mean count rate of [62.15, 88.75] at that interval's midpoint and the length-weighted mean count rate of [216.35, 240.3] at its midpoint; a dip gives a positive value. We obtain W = 8.5 deg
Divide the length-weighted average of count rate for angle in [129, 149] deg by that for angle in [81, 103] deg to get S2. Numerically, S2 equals 1.01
